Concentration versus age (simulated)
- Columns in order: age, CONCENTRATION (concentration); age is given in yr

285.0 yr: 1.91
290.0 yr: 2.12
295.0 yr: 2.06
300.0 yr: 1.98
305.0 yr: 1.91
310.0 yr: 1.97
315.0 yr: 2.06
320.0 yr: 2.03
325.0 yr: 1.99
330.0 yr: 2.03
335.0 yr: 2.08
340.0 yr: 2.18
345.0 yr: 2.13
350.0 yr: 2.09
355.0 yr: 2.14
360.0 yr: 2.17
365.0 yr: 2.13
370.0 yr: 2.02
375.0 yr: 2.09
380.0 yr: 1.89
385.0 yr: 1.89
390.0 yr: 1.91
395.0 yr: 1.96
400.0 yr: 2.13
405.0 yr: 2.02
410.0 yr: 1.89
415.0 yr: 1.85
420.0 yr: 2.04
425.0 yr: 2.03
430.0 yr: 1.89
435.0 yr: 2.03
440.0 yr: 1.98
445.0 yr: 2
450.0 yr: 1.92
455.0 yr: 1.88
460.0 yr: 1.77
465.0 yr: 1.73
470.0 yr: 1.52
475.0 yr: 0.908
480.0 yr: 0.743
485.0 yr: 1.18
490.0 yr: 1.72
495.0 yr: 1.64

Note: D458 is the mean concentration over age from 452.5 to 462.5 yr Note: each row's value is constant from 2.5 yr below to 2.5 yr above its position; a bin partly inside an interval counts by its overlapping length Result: 1.82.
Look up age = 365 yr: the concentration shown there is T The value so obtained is 2.13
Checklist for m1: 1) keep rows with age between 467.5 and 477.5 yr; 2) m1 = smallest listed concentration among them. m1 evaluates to 0.908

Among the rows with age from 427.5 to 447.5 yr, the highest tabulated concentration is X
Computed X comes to 2.03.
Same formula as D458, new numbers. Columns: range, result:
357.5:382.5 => 2.06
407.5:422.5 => 1.93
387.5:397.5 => 1.94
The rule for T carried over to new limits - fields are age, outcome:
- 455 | 1.88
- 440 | 1.98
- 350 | 2.09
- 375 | 2.09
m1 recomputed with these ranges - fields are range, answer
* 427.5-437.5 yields 1.89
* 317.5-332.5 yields 1.99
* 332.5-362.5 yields 2.08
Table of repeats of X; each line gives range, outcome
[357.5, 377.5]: 2.17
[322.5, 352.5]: 2.18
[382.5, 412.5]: 2.13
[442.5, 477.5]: 2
